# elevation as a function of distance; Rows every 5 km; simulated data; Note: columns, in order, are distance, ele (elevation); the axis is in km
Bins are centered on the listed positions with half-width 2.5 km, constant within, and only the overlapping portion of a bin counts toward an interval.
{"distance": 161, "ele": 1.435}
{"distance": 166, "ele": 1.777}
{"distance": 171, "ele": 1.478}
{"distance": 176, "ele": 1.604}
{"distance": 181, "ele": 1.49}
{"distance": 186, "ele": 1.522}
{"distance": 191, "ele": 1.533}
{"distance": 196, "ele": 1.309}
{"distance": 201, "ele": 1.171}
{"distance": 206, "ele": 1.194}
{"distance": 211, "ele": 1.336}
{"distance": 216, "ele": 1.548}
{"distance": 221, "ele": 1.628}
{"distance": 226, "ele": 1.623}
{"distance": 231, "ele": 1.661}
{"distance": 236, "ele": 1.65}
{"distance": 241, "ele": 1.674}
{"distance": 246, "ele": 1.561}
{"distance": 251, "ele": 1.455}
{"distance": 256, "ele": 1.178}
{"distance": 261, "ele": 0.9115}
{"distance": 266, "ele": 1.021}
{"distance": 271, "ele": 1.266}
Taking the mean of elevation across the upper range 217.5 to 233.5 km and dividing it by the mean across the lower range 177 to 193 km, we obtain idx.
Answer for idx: 1.1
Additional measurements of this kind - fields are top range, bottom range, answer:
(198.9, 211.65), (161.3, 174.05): 0.77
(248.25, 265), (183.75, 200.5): 0.83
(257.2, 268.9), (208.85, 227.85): 0.65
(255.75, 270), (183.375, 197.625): 0.71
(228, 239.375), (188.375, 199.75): 1.19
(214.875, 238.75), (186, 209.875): 1.23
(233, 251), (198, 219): 1.22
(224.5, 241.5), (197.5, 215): 1.31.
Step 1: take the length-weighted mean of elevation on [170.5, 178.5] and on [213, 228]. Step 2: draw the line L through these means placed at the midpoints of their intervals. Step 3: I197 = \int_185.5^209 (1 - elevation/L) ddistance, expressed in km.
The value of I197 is 3.62 km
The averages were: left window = 1.56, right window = 1.59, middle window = 1.33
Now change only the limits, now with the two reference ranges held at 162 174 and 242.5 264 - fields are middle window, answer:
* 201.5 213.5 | 1.71 km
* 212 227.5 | -1.77 km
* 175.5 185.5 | 0.17 km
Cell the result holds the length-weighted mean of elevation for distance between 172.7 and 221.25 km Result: 1.43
